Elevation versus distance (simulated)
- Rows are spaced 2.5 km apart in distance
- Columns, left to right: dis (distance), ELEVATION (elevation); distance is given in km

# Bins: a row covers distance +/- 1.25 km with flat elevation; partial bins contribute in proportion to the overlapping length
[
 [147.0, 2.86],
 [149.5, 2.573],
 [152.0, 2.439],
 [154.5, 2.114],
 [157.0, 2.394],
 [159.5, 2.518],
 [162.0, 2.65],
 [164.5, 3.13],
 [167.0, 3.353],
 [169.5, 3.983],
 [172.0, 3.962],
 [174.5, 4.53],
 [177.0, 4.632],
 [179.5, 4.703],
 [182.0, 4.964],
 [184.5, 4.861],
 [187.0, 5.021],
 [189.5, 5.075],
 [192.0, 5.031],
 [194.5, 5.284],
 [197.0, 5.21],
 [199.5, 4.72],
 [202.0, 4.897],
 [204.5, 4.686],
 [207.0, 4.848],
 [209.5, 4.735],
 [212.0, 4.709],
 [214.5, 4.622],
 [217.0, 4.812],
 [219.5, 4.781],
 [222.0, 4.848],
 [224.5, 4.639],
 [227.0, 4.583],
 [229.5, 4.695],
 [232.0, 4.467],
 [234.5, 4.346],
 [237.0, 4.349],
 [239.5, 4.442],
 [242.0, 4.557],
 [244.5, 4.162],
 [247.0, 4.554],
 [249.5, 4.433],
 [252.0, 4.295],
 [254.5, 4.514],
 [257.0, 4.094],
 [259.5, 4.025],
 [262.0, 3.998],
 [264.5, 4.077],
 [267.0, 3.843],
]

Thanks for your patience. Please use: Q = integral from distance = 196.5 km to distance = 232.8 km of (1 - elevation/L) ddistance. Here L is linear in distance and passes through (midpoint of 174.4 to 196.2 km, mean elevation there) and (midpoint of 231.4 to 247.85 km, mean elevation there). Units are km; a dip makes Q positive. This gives -0.8 km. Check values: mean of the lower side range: 4.93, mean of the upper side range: 4.41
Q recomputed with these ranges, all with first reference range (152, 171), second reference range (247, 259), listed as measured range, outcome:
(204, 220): -4.6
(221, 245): -3.0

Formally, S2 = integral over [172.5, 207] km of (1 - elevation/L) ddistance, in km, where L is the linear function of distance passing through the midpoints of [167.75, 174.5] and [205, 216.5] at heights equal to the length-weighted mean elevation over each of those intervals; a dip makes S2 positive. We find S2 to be -4.1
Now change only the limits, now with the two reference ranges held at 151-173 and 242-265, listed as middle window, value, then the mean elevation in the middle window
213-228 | -3.69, 4.72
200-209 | -3.14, 4.8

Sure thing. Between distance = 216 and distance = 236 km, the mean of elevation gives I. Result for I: 4.64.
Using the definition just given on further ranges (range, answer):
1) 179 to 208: 4.95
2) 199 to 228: 4.74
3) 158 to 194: 4.18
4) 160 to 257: 4.51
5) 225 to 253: 4.45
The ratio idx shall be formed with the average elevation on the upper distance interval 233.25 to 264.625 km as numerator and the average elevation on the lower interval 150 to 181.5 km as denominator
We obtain 1.27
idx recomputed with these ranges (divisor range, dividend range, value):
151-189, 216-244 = 1.23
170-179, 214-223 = 1.09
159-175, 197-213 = 1.40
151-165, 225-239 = 1.79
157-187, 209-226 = 1.21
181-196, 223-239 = 0.90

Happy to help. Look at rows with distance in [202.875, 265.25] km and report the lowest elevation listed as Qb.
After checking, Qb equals 3.998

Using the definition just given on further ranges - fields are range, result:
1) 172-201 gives 3.962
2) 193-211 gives 4.686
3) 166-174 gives 3.353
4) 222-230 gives 4.583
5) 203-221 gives 4.622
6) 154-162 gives 2.114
